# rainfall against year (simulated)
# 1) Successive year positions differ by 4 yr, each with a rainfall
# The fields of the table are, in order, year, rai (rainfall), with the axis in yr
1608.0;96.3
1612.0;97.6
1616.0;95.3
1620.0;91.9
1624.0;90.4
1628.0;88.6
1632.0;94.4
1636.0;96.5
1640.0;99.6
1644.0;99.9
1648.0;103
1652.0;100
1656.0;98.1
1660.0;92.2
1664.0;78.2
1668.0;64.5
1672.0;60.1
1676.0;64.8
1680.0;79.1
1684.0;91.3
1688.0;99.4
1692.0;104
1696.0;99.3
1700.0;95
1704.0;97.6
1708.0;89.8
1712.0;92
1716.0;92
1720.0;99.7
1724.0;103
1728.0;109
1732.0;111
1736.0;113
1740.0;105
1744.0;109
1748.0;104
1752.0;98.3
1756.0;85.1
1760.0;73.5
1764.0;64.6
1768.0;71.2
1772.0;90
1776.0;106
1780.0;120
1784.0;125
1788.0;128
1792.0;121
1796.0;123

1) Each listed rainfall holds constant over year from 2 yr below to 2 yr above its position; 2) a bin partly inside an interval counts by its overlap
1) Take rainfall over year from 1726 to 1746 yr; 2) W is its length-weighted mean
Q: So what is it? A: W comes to 109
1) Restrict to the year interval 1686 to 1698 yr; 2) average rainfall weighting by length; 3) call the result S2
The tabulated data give 101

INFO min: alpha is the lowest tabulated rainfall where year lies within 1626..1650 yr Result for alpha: 88.6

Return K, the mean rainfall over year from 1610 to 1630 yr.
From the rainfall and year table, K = 92.8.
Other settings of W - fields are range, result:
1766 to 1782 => 96.8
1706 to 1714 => 90.9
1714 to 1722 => 95.8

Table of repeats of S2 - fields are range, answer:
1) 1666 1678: 63.1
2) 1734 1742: 109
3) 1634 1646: 98.7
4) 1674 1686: 78.4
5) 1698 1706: 96.3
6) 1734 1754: 106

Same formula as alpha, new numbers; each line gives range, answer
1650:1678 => 60.1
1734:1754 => 98.3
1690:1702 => 95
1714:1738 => 92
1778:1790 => 120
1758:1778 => 64.6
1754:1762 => 73.5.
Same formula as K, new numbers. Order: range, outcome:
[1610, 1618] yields 96.4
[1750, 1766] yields 80.4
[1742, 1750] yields 106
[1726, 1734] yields 110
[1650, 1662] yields 96.8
